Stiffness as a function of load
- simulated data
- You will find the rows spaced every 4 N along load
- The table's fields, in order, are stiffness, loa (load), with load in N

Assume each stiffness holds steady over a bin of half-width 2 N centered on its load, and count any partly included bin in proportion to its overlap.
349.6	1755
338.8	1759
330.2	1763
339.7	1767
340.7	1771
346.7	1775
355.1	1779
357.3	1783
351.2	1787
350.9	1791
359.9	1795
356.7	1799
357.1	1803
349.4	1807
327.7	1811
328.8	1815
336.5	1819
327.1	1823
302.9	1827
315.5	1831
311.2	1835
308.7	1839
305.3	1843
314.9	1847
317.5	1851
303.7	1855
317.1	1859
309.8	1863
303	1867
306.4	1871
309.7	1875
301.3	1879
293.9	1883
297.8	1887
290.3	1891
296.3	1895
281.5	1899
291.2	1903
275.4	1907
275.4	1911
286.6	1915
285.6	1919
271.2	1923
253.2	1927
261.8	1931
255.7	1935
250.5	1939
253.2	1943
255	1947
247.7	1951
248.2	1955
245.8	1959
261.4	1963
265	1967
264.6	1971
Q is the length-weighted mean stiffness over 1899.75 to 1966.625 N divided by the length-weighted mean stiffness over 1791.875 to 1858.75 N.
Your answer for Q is 0.81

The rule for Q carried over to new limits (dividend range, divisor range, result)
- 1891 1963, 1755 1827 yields 0.78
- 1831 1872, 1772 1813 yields 0.88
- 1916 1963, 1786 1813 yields 0.74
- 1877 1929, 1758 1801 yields 0.82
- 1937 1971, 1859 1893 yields 0.84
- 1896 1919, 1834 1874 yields 0.91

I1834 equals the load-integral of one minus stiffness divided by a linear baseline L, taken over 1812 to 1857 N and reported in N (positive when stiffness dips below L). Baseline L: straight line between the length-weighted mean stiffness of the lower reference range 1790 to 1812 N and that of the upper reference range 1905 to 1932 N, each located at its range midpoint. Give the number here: 1.79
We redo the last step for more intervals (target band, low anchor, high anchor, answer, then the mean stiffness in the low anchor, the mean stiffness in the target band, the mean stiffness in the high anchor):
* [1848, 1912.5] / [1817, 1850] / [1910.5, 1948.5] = -1.8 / 315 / 299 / 265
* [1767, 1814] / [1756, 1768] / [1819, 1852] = -3.0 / 337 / 349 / 314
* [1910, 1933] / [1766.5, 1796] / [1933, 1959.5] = -0.5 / 350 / 272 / 251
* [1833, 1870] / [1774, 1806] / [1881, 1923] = 0.8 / 354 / 310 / 287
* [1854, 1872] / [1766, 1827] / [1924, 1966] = -0.3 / 344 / 308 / 254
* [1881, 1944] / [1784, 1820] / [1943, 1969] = 0.8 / 347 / 277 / 254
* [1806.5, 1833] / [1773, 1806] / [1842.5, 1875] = 0.7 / 354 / 326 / 310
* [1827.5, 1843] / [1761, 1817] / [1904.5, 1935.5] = 0.5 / 347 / 310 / 272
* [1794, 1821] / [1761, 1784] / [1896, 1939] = -1.4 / 344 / 345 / 273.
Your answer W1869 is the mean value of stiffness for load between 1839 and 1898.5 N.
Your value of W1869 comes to 304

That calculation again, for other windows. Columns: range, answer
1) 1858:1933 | 290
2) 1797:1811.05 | 351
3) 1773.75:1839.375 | 338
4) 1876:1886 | 299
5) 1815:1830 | 323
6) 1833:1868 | 310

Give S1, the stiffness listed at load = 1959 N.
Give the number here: 245.8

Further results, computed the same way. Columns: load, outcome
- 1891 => 290.3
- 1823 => 327.1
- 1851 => 317.5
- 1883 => 293.9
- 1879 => 301.3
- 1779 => 355.1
